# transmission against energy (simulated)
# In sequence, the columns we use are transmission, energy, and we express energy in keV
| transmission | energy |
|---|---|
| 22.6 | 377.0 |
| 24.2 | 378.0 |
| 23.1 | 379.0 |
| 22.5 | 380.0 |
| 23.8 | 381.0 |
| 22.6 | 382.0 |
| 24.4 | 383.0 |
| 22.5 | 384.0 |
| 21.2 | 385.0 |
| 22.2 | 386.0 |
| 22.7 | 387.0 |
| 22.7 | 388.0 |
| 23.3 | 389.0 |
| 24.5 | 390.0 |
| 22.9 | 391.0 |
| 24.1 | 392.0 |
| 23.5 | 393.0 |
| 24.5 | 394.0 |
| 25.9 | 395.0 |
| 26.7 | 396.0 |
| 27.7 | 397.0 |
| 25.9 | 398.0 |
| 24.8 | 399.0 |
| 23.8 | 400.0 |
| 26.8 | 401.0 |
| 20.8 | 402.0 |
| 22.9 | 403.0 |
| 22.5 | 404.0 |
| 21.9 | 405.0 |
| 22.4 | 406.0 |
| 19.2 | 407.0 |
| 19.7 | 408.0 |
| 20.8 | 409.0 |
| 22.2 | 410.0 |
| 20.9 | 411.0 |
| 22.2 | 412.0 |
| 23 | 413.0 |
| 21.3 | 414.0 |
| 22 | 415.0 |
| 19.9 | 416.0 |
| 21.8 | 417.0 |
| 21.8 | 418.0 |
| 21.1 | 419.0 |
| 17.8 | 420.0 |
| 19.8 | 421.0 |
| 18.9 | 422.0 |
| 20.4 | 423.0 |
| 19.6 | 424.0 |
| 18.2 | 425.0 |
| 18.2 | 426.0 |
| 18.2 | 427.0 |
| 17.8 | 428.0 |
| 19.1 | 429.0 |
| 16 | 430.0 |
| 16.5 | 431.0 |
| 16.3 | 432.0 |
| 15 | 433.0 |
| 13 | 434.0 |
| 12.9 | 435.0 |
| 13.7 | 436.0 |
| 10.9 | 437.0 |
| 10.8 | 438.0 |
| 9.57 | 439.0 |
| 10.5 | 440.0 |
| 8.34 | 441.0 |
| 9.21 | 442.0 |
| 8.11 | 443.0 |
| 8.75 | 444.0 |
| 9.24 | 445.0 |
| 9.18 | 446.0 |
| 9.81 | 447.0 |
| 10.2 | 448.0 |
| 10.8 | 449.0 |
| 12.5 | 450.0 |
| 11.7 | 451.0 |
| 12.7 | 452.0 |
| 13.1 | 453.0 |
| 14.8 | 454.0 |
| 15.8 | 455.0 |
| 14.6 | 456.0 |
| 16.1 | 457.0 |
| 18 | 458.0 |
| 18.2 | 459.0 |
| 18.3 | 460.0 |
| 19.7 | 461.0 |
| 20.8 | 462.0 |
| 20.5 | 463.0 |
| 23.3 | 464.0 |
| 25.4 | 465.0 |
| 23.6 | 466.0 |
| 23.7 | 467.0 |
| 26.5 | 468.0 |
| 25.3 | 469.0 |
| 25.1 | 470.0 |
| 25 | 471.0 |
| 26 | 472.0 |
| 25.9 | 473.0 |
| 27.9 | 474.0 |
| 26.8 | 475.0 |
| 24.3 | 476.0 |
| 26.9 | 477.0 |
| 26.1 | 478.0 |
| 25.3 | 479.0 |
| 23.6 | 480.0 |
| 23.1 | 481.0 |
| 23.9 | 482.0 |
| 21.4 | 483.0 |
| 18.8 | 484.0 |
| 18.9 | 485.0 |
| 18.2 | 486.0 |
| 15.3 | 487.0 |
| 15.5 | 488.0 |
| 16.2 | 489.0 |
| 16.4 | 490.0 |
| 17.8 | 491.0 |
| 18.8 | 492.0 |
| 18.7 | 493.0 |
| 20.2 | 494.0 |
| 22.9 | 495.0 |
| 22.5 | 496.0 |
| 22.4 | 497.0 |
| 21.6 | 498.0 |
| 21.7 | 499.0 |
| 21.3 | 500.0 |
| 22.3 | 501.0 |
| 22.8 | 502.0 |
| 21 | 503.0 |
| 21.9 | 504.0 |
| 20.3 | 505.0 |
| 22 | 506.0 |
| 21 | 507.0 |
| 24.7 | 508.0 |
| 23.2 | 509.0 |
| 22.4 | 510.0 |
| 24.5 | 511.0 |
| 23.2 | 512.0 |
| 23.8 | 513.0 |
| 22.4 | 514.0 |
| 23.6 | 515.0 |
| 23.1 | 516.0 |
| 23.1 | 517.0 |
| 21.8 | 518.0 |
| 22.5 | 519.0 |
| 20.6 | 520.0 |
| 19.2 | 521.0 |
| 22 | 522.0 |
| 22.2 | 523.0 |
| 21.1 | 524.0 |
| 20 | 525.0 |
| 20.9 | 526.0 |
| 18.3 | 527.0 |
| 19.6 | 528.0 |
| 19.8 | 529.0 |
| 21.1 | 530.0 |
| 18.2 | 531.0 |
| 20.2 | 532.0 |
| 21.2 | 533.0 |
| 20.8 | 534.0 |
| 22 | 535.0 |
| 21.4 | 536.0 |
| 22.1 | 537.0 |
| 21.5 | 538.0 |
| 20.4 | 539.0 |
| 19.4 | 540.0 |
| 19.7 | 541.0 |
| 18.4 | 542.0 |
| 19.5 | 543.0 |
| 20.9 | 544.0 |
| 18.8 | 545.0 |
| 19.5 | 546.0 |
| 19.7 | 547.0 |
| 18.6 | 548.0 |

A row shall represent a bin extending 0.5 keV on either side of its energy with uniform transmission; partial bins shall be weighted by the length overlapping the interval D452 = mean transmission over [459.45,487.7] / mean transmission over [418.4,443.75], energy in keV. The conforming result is 1.5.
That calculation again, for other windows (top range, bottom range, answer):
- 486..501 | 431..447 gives 1.74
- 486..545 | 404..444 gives 1.20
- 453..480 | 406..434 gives 1.15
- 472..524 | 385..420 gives 0.96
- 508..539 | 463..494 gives 0.96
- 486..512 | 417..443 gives 1.32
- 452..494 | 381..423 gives 0.93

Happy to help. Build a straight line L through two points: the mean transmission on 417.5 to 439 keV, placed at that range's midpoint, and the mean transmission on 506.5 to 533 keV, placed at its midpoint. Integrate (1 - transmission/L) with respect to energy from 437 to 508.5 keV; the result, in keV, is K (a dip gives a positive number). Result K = 1.6 keV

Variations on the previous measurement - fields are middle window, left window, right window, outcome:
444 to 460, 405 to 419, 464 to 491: 6.6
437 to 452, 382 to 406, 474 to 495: 8.2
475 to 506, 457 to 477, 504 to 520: 2.5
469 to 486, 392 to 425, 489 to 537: -2.0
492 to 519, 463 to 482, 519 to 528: -0.1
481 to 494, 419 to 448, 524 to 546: -0.9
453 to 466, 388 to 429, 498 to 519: 2.0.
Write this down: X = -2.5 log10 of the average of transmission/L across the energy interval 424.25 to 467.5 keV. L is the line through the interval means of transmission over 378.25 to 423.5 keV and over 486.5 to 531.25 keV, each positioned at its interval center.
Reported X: 0.41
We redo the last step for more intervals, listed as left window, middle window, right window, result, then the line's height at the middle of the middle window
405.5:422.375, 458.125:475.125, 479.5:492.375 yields -0.20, 19.6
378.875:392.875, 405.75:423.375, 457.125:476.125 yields 0.11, 23.1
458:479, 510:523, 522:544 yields -0.06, 21.3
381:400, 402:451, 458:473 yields 0.38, 23.5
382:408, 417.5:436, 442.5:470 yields 0.13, 19.9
